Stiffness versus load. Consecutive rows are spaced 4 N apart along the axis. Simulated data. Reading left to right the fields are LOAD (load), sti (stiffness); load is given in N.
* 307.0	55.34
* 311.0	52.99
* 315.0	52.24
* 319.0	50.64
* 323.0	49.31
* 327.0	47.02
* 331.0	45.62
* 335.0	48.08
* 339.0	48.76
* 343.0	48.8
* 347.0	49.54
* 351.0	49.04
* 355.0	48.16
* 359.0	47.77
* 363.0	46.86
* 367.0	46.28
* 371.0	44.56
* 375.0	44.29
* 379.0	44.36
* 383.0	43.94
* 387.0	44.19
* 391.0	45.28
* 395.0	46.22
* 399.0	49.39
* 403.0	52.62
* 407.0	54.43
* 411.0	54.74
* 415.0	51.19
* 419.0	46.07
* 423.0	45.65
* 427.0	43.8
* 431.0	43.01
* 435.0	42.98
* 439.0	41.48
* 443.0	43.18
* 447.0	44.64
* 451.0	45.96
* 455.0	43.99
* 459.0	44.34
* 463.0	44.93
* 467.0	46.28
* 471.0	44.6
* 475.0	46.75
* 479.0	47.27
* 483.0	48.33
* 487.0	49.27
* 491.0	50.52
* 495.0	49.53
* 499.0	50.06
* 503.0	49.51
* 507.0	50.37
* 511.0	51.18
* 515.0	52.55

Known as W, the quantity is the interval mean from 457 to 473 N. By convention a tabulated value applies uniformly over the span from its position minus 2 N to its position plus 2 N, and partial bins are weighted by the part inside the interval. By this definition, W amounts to 45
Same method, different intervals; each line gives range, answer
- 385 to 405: 47.5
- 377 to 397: 44.8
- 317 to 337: 48.1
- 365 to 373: 45.4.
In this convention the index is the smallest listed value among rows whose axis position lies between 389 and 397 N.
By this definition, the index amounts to 45.28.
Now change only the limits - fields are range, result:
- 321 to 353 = 45.62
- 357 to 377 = 44.29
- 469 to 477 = 44.6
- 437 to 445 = 41.48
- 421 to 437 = 42.98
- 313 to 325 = 49.31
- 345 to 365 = 46.86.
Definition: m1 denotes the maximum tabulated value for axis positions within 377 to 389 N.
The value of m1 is 44.36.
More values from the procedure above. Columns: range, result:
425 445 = 43.8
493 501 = 50.06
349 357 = 49.04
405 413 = 54.74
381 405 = 52.62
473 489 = 49.27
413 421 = 51.19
